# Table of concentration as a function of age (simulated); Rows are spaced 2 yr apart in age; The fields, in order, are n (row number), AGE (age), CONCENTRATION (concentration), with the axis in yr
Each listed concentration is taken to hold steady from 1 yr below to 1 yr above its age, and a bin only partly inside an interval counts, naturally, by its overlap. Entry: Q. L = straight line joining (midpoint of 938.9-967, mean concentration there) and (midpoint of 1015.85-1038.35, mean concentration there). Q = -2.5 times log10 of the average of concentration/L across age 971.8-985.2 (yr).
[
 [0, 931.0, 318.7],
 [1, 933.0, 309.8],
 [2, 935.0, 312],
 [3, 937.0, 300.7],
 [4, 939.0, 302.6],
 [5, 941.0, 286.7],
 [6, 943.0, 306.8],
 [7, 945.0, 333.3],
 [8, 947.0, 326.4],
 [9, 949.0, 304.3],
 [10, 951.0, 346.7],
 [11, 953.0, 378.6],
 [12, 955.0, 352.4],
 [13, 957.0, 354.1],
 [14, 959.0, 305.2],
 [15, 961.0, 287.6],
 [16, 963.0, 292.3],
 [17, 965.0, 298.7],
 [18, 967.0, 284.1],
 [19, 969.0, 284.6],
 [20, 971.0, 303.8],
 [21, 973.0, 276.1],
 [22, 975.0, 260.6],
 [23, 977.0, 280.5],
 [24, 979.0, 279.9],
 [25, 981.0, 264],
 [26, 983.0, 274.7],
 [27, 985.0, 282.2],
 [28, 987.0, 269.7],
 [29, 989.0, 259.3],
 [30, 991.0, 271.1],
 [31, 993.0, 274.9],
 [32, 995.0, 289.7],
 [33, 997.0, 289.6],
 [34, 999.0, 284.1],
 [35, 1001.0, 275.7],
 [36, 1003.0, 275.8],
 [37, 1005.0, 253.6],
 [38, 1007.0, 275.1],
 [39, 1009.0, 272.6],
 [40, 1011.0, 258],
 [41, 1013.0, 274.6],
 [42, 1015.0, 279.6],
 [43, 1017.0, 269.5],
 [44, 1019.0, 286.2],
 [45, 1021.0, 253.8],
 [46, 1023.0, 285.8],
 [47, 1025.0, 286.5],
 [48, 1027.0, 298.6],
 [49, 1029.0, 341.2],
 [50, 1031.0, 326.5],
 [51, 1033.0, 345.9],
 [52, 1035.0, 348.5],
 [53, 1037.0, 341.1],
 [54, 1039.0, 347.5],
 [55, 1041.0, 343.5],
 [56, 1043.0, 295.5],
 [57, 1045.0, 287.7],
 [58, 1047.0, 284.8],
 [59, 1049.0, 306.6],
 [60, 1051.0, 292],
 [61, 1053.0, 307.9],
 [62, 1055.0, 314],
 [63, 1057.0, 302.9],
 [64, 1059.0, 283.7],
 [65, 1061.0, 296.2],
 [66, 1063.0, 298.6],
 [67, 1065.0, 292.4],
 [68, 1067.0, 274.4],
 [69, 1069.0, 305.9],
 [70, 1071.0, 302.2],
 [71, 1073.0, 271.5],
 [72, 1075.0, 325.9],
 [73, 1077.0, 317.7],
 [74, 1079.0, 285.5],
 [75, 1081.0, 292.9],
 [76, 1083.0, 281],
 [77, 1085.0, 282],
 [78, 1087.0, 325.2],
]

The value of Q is 0.15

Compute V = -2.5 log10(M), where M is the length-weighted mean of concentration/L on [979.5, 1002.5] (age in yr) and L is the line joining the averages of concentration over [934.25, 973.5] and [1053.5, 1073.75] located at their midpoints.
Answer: 0.11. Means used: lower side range 312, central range 276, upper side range 295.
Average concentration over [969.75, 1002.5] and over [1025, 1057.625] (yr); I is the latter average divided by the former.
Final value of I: 1.14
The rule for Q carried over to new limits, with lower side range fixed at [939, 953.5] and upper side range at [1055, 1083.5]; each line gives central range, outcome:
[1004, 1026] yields 0.13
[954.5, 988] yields 0.10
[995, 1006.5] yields 0.13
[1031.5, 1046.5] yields -0.09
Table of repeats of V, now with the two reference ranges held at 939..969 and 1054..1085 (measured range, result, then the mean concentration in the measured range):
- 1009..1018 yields 0.13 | 271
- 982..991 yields 0.15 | 271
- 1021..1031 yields 0.01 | 300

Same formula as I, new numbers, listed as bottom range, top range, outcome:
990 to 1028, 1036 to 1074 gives 1.09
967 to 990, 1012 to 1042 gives 1.12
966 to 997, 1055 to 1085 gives 1.06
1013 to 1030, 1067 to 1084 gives 1.03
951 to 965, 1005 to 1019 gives 0.83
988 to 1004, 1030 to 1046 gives 1.19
